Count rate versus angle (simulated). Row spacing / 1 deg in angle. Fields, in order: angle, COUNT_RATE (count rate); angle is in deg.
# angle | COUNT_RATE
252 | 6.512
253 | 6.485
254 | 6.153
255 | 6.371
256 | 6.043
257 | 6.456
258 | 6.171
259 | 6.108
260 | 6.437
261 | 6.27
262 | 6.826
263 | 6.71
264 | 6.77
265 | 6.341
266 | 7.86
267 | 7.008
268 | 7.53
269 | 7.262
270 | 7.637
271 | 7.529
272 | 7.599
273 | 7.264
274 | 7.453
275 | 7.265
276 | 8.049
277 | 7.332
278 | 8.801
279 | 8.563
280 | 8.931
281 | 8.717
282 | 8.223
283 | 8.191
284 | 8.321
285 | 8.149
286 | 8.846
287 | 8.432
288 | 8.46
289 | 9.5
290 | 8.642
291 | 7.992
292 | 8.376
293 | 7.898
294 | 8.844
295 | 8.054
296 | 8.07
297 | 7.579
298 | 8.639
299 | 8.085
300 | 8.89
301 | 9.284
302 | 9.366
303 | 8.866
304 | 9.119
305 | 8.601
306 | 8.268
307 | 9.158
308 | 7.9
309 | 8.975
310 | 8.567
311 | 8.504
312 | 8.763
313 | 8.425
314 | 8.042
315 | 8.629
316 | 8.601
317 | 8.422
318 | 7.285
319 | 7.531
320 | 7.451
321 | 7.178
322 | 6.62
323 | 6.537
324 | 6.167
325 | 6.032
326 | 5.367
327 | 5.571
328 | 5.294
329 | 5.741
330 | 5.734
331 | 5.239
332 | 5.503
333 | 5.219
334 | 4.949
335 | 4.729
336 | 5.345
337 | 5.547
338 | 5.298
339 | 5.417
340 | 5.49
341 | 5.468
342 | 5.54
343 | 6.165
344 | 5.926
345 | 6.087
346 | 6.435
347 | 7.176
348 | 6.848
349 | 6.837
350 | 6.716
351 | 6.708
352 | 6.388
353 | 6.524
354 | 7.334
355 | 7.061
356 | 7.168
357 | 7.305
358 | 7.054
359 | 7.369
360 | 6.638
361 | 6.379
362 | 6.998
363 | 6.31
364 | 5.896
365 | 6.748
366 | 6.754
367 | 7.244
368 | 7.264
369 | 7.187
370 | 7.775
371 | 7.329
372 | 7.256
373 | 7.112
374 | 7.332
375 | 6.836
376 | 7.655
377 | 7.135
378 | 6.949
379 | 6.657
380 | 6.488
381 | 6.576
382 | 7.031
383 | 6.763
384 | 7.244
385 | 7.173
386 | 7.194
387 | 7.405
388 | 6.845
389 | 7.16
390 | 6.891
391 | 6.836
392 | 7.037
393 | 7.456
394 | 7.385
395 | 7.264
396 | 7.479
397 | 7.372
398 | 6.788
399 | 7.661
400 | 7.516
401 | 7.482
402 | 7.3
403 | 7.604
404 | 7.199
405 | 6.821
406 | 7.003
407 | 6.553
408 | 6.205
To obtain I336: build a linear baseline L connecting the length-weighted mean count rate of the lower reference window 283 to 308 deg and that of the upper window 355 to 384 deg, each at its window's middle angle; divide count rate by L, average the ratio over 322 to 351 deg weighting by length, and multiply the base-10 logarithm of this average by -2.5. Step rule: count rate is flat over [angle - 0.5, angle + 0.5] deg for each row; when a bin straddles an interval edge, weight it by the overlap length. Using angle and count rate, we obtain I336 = 0.30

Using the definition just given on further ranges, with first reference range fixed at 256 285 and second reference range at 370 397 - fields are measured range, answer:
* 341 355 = 0.11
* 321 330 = 0.21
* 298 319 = -0.17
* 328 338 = 0.33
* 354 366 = 0.05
